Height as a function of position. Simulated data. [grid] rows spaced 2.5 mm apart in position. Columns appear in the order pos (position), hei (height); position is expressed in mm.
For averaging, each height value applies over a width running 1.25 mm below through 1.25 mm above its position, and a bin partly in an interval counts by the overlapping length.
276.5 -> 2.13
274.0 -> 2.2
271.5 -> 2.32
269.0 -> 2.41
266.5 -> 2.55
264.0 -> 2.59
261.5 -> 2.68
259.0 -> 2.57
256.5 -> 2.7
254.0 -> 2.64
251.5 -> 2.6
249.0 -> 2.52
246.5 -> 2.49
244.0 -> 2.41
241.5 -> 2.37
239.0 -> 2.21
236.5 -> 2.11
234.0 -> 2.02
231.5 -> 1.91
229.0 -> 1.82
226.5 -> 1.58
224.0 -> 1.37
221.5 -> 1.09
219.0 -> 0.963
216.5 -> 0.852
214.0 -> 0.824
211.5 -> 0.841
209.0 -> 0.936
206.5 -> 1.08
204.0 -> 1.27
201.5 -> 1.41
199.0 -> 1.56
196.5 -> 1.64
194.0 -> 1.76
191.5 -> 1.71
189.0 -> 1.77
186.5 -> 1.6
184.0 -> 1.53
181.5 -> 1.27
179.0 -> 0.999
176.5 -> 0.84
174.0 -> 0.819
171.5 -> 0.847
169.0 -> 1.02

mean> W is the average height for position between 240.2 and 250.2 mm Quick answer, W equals 2.45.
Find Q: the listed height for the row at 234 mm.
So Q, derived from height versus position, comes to 2.02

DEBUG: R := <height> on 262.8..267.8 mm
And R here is 2.57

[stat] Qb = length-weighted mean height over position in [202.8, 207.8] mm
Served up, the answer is 1.17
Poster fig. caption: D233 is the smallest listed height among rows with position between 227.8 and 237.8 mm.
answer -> 1.82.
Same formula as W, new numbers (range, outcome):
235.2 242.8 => 2.23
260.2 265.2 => 2.63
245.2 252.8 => 2.54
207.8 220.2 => 0.883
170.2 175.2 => 0.835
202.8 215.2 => 0.99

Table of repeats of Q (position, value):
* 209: 0.936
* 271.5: 2.32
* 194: 1.76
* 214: 0.824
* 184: 1.53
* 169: 1.02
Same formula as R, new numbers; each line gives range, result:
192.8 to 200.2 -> 1.65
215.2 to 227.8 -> 1.17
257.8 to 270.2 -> 2.56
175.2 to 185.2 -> 1.16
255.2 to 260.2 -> 2.64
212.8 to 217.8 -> 0.839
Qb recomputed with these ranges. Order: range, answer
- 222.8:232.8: 1.67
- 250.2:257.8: 2.65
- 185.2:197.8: 1.69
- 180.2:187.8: 1.47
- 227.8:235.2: 1.92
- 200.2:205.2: 1.34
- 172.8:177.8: 0.831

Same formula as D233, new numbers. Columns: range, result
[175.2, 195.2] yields 0.84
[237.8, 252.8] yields 2.21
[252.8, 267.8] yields 2.55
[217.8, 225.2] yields 0.963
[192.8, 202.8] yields 1.41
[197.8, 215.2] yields 0.824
